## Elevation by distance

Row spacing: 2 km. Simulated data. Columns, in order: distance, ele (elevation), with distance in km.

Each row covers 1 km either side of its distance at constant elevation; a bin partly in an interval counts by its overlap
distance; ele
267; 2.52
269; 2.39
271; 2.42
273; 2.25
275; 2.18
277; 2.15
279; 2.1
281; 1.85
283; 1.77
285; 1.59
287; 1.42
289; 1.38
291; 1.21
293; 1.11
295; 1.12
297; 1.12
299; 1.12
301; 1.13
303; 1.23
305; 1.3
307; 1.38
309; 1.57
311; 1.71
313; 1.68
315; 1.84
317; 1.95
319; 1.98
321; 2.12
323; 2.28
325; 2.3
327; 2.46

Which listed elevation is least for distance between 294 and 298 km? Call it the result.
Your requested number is 1.12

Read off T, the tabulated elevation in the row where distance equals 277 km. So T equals 2.15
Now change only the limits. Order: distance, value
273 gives 2.25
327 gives 2.46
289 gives 1.38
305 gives 1.3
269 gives 2.39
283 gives 1.77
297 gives 1.12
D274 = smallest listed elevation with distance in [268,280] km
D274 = 2.1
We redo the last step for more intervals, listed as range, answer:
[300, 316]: 1.13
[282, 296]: 1.11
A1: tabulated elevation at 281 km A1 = 1.85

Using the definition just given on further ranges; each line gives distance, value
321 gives 2.12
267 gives 2.52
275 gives 2.18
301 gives 1.13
